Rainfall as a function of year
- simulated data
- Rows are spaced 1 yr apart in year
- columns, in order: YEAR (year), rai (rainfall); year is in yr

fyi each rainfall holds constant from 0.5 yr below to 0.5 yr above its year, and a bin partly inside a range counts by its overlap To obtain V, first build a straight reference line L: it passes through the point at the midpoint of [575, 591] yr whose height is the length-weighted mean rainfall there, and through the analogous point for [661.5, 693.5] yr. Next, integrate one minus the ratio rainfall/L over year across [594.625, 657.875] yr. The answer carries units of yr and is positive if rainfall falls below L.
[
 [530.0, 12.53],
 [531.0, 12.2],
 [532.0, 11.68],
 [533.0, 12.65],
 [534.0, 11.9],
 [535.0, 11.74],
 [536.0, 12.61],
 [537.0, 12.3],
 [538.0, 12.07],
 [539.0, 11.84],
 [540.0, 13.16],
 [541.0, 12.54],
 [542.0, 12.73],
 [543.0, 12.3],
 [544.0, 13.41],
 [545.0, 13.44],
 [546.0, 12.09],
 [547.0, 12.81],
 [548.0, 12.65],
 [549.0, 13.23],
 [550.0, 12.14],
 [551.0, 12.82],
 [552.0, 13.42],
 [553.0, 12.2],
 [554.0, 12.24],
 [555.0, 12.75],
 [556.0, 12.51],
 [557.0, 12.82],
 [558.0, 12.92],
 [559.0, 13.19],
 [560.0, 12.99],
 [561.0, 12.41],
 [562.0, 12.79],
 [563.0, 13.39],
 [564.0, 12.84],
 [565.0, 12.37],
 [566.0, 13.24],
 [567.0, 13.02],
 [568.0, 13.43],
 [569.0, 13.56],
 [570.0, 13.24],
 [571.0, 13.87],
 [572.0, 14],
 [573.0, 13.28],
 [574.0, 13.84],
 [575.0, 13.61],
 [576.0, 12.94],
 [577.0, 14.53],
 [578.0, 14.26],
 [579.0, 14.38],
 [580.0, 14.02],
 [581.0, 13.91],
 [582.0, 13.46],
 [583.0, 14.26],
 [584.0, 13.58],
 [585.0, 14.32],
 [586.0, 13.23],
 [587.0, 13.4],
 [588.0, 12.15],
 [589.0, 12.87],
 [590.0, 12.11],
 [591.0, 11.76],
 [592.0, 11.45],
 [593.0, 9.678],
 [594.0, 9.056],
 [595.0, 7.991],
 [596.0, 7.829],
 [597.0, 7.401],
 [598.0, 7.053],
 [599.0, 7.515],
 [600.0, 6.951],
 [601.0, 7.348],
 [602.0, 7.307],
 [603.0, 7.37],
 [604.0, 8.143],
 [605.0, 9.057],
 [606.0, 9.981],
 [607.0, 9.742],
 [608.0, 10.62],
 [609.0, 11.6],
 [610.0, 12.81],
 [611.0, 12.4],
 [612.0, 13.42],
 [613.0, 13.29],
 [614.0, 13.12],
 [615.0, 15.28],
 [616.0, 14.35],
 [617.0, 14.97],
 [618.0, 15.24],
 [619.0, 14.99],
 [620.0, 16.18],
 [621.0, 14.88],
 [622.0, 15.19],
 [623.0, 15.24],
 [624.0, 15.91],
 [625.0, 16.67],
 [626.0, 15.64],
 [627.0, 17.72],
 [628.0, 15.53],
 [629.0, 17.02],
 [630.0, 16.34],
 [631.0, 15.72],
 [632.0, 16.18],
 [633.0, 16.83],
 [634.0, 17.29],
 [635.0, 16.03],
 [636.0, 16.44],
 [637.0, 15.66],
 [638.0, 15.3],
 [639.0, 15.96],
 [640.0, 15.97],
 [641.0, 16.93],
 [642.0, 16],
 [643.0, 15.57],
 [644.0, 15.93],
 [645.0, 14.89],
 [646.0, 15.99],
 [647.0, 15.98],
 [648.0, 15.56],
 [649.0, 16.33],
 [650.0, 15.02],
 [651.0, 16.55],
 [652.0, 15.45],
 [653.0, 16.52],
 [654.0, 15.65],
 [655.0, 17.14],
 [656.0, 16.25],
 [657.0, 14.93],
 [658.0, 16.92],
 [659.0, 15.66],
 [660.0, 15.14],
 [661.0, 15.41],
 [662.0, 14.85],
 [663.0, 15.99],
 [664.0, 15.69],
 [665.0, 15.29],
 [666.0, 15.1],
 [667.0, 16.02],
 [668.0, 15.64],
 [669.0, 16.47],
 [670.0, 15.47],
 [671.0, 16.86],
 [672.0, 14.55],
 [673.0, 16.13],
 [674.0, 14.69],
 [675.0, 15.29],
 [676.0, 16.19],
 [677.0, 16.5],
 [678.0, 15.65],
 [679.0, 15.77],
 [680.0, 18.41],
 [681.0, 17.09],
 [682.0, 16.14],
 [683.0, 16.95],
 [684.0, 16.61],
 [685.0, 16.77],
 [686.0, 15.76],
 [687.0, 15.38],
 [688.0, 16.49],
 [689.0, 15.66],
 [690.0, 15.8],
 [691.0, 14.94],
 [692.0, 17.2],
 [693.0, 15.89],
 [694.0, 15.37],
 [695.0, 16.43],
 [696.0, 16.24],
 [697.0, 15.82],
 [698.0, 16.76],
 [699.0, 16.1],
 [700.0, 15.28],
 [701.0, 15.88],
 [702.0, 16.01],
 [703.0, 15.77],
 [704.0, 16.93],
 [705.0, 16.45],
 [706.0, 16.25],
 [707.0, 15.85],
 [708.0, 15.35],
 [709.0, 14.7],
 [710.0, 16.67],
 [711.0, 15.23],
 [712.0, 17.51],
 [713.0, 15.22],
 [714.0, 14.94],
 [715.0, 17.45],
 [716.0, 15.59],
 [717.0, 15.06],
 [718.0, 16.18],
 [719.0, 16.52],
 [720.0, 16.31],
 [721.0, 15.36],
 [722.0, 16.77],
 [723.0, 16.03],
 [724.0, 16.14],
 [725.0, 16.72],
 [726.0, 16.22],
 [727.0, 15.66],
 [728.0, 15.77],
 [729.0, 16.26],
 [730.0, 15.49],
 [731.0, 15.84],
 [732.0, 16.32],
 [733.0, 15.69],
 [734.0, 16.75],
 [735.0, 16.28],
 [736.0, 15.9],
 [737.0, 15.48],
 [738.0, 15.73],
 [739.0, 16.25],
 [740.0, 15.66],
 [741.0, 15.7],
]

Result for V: 3.5 yr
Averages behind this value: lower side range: 13.5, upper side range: 16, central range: 13.9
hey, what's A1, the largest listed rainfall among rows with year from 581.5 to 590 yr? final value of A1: 14.32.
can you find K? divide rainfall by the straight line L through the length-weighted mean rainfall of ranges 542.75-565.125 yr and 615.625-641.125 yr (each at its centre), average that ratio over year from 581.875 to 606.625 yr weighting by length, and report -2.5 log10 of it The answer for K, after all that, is 0.380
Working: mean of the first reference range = 12.8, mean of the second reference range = 15.9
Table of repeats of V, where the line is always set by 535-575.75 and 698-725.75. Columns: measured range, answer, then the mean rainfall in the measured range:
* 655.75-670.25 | -0.58 yr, 15.6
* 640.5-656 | -1.29 yr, 16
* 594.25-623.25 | 5.74 yr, 11.2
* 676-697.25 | -0.99 yr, 16.2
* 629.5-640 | -1.22 yr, 16.2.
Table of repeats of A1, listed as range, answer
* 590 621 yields 16.18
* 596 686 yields 18.41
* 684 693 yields 17.2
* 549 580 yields 14.53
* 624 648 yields 17.72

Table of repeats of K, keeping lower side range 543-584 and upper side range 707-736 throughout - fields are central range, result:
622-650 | -0.113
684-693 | -0.043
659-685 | -0.056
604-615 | 0.205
